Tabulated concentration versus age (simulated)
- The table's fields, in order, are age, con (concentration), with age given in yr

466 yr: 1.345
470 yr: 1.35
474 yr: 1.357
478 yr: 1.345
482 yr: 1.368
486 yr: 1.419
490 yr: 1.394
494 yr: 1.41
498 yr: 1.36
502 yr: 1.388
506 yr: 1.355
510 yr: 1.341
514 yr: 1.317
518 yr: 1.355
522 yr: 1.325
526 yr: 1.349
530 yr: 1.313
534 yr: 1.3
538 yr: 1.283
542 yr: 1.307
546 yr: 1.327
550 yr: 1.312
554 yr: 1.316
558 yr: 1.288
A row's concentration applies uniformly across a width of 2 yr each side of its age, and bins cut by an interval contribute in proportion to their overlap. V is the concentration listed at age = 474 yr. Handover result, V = 1.357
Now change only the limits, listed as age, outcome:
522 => 1.325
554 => 1.316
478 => 1.345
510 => 1.341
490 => 1.394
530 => 1.313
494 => 1.41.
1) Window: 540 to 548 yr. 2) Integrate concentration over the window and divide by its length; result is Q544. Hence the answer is 1.32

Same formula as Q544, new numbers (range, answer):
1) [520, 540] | 1.31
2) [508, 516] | 1.33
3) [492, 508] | 1.38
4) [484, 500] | 1.4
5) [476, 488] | 1.38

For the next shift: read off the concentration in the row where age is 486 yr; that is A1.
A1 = 1.419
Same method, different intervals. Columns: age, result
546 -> 1.327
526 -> 1.349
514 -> 1.317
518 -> 1.355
